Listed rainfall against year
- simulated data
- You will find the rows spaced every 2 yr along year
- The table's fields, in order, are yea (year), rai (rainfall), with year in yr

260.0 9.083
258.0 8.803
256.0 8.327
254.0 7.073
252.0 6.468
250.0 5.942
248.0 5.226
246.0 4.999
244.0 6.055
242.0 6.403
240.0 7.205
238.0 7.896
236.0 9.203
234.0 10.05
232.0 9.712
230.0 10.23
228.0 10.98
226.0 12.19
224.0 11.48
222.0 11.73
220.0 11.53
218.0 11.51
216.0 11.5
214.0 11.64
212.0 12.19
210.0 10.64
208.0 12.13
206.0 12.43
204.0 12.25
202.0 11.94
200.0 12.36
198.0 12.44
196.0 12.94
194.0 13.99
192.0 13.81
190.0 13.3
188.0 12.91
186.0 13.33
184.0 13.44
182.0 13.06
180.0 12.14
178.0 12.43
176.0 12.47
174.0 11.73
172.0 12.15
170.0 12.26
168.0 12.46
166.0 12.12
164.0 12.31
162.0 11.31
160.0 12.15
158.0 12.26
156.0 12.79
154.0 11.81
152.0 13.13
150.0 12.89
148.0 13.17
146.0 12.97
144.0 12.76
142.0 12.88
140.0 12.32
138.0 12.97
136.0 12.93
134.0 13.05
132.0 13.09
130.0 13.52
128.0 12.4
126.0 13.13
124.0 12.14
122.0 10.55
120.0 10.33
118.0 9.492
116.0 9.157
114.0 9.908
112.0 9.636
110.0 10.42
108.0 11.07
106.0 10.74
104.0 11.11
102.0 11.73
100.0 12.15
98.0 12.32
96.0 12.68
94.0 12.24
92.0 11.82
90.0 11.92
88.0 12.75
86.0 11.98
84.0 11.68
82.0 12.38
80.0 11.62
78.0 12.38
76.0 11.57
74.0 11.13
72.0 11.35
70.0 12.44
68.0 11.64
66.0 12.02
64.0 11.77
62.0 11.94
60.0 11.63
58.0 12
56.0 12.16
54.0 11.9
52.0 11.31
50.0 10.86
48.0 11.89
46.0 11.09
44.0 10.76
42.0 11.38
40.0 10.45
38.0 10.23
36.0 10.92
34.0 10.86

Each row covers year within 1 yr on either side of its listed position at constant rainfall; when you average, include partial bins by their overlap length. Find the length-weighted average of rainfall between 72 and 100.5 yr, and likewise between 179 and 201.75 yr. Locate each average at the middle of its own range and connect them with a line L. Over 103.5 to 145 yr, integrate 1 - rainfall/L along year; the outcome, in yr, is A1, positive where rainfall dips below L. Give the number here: 2.6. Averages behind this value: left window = 12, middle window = 11.6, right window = 13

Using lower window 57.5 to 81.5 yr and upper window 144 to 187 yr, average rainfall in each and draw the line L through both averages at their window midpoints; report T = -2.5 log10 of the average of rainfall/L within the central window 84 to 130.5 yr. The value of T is 0.06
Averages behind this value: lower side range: 11.8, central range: 11.4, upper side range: 12.5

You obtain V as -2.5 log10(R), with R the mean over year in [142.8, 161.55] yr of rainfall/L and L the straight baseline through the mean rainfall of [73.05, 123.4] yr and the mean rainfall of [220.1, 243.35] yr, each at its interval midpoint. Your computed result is -0.181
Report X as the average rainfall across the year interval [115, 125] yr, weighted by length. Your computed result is 10.3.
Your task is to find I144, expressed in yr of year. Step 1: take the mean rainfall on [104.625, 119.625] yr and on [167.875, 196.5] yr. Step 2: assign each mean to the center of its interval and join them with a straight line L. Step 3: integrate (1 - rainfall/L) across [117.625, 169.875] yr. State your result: -4.9 yr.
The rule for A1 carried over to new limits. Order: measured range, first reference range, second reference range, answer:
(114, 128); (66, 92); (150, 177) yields 1.42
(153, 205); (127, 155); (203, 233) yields -1.64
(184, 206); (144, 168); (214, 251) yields -4.37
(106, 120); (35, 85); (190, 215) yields 2.17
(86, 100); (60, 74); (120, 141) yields -0.20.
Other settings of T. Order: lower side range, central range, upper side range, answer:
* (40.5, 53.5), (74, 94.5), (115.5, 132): -0.058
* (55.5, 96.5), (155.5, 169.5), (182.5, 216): 0.019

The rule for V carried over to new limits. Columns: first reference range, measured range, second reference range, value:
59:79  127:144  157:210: -0.06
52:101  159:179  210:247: -0.14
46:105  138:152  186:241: -0.10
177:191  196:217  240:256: -0.14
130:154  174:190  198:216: -0.04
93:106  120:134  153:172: -0.03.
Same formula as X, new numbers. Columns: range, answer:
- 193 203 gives 12.7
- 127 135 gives 13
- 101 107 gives 11.2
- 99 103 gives 11.9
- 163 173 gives 12.3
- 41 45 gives 11.1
